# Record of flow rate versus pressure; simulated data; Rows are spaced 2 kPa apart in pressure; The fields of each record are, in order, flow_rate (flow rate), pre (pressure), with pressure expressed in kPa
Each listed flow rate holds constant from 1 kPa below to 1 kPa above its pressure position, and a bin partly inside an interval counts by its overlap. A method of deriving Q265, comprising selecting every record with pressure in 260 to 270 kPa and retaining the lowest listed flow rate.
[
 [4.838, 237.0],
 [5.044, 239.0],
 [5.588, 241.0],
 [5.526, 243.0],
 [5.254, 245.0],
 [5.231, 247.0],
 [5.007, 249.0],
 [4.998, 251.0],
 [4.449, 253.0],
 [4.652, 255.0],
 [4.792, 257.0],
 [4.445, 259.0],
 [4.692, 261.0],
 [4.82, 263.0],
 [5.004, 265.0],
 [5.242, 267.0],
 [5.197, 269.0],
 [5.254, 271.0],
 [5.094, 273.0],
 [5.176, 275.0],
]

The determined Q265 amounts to 4.692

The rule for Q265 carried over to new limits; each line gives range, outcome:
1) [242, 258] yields 4.449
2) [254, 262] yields 4.445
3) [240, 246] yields 5.254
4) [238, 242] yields 5.044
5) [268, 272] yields 5.197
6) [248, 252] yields 4.998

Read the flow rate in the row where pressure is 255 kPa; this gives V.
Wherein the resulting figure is 4.652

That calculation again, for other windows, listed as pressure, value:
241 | 5.588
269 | 5.197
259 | 4.445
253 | 4.449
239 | 5.044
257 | 4.792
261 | 4.692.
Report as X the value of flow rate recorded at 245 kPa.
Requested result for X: 5.254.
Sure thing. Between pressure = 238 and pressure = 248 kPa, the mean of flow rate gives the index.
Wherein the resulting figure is 5.33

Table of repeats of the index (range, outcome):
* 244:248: 5.24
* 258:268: 4.84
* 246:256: 4.87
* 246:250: 5.12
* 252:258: 4.63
